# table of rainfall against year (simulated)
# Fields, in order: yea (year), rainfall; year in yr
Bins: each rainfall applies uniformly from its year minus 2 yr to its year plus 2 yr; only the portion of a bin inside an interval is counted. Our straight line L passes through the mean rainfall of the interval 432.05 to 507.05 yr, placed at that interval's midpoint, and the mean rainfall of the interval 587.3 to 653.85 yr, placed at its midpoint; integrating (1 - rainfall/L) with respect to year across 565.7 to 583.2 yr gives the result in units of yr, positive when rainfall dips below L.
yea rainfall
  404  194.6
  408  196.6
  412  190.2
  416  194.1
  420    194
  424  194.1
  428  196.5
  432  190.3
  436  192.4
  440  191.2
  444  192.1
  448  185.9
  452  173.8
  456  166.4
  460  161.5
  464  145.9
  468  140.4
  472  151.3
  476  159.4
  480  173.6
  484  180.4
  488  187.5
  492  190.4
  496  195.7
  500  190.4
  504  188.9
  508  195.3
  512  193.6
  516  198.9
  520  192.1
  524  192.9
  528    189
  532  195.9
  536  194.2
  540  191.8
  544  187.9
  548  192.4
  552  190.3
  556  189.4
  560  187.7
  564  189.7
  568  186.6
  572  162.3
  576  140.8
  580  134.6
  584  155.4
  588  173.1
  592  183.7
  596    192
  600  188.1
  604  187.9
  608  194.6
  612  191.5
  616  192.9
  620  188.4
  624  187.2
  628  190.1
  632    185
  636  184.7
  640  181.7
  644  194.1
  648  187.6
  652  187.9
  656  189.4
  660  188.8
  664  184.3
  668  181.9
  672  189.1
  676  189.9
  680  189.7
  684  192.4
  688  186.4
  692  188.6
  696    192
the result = 2.6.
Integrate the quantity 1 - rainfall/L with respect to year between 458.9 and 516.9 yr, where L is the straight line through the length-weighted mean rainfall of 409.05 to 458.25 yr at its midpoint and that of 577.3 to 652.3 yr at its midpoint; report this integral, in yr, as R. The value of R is 3.1 yr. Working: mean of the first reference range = 188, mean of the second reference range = 183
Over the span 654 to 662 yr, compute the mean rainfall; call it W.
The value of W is 189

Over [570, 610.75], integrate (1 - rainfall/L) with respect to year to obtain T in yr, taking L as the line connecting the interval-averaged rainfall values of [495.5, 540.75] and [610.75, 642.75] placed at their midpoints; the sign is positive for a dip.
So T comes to 3.8 yr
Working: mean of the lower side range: 193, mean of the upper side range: 188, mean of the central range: 172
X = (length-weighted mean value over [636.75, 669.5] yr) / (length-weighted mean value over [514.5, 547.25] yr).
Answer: 0.97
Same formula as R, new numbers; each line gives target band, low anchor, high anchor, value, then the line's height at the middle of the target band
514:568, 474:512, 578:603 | -3.9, 179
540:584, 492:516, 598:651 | 3.5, 191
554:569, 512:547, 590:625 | 0.2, 192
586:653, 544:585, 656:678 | -2.5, 181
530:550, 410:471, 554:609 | -1.7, 177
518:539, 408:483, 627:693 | -1.3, 182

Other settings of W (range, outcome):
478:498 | 186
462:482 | 154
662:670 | 183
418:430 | 195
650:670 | 186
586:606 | 185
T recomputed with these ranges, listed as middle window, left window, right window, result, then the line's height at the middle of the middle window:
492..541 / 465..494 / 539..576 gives -4.9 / 176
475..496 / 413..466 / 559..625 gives 0.1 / 182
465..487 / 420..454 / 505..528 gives 3.5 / 192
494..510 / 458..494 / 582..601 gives -2.3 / 168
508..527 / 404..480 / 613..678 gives -1.2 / 182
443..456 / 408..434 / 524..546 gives 0.8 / 193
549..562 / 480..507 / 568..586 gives -2.2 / 162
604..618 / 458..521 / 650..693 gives -0.6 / 185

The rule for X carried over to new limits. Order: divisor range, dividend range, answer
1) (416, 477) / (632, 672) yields 1.06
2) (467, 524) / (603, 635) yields 1.04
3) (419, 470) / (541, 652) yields 1.02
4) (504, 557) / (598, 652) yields 0.98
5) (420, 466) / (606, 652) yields 1.04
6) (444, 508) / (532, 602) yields 1.03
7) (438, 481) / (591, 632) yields 1.13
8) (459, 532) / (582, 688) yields 1.04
